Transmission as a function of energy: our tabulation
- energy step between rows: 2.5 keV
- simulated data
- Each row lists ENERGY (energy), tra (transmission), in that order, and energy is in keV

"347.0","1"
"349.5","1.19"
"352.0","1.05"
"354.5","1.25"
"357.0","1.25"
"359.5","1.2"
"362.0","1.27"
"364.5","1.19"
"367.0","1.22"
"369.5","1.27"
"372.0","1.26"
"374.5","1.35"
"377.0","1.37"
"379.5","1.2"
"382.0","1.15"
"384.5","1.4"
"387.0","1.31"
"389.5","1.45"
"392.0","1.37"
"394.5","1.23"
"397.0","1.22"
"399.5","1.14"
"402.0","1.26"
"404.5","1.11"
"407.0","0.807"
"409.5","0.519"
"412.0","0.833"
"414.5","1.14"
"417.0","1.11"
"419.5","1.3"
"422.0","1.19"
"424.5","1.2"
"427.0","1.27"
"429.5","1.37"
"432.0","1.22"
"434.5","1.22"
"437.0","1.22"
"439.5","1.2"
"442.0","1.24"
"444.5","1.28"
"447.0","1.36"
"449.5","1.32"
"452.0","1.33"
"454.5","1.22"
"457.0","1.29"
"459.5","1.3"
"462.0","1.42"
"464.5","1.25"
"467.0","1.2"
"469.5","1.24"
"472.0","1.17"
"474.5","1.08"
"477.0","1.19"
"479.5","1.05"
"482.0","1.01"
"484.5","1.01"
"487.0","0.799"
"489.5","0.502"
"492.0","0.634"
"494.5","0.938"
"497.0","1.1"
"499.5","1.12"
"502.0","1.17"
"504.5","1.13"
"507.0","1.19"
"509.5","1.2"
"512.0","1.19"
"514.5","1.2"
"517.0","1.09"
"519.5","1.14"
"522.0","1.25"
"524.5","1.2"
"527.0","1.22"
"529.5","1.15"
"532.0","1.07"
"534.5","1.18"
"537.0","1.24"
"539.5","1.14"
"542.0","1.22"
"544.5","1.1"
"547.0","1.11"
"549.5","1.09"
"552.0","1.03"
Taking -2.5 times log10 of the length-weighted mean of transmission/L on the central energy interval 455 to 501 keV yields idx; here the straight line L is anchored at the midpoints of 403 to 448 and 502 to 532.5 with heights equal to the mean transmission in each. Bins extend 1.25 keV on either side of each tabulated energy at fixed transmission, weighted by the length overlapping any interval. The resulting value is 0.08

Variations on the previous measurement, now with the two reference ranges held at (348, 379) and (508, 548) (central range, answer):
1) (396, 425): 0.15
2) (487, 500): 0.37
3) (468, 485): 0.07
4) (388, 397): -0.09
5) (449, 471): -0.08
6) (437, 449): -0.06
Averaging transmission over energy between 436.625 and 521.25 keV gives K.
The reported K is 1.14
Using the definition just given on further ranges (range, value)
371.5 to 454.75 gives 1.21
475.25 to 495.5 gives 0.896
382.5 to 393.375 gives 1.36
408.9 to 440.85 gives 1.15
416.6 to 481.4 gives 1.24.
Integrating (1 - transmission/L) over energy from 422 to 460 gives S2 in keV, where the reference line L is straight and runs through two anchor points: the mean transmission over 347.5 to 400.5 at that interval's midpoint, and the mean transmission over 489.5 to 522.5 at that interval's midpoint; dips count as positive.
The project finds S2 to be -3.4 keV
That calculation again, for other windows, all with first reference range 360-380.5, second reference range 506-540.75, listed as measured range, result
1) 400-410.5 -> 2.5 keV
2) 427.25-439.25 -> -0.3 keV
